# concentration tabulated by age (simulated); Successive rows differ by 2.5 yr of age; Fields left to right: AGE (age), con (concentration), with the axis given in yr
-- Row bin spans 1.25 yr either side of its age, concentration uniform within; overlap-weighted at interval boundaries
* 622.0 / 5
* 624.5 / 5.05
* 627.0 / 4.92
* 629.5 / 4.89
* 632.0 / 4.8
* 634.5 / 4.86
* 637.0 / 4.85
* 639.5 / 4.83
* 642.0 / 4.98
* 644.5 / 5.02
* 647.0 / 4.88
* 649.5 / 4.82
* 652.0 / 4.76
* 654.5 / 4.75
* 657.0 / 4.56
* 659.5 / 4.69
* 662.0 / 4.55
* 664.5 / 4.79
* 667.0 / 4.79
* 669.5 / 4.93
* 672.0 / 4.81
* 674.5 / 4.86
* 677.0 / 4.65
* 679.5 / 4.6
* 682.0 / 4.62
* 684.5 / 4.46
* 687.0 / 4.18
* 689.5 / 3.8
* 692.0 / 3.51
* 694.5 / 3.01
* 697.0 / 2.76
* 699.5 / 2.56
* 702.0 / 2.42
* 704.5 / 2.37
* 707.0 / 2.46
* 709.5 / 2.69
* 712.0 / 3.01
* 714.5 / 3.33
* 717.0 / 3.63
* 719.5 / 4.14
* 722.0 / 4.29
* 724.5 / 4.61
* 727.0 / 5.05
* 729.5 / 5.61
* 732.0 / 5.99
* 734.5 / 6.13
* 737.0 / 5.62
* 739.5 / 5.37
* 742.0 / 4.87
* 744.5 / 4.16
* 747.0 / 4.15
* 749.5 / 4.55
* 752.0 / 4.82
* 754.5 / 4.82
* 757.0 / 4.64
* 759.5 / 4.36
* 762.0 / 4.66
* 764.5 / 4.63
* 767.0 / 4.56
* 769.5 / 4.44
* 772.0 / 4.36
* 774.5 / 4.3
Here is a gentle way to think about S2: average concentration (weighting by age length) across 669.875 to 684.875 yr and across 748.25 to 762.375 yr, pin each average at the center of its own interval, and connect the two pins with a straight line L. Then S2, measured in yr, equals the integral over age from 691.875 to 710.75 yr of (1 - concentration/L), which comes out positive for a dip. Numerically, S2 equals 8.1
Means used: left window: 4.69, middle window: 2.68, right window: 4.64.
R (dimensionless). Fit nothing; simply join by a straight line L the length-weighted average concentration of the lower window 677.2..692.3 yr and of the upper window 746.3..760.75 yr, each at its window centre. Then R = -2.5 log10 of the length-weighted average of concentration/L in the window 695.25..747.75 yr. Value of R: 0.102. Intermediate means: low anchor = 4.27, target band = 4.05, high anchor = 4.57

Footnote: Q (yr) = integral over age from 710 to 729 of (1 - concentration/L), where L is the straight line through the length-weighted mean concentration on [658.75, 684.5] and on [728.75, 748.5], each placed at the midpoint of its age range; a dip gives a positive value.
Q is 3.98 yr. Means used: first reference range 4.72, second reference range 5.22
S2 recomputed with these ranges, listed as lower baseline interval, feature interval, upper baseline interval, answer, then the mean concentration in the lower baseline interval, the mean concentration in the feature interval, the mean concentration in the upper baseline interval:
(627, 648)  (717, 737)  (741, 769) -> -1.8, 4.89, 5.06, 4.56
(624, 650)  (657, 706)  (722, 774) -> 8.6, 4.9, 4.02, 4.85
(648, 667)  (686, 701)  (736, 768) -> 4.6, 4.71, 3.27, 4.7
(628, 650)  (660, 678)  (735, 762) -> 0.3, 4.88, 4.77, 4.77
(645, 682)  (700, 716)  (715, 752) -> 6.9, 4.75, 2.72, 4.84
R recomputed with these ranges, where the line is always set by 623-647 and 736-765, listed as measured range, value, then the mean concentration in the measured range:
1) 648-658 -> 0.03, 4.73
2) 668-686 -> 0.03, 4.7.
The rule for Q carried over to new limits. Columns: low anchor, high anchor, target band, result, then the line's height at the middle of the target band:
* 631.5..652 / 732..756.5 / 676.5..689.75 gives 1.36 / 4.92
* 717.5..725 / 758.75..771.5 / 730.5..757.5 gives -3.93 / 4.39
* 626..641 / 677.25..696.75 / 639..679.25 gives -3.16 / 4.44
